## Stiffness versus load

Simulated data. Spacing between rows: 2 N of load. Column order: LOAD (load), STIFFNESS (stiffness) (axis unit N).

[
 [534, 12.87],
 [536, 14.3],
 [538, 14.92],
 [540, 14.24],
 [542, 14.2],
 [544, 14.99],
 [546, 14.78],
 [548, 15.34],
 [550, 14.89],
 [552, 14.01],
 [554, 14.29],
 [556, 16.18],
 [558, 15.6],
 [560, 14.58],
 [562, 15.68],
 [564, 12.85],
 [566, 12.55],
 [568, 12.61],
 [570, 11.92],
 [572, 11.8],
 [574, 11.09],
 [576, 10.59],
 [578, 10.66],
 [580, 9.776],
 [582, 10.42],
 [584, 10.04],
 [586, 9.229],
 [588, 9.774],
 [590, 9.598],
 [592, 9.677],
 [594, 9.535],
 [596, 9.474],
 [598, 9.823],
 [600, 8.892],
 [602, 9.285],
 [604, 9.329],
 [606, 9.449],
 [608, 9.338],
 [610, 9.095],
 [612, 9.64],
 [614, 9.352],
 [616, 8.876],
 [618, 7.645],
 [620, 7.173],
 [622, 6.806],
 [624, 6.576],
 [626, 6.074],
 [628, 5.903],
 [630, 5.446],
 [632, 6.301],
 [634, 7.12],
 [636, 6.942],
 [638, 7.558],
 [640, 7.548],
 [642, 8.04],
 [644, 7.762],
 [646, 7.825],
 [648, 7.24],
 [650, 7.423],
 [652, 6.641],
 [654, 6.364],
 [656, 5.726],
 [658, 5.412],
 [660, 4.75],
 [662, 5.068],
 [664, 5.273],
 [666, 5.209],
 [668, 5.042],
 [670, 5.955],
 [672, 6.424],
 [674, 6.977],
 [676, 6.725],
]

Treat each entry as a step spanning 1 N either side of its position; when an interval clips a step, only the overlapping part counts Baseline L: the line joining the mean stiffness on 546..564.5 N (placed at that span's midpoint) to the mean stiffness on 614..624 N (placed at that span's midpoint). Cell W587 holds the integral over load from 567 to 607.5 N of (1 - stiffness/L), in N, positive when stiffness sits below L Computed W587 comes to 3.9 N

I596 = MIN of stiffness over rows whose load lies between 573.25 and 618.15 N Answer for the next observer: 7.645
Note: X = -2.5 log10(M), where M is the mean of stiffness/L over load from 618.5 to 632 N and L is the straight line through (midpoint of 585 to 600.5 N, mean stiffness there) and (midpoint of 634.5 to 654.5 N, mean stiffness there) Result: 0.27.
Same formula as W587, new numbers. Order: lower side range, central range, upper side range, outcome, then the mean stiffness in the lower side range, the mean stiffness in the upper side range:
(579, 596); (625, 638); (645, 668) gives 1.70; 9.74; 6.04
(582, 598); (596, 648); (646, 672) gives 0.11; 9.68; 5.94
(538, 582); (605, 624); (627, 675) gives 1.57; 13.4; 6.41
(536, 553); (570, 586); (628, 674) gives 1.92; 14.6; 6.41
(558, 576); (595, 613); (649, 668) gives 1.11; 12.9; 5.72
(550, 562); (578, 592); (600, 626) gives 2.17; 15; 8.47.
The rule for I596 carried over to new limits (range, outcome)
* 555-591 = 9.229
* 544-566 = 12.55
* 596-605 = 8.892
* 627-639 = 5.446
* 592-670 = 4.75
